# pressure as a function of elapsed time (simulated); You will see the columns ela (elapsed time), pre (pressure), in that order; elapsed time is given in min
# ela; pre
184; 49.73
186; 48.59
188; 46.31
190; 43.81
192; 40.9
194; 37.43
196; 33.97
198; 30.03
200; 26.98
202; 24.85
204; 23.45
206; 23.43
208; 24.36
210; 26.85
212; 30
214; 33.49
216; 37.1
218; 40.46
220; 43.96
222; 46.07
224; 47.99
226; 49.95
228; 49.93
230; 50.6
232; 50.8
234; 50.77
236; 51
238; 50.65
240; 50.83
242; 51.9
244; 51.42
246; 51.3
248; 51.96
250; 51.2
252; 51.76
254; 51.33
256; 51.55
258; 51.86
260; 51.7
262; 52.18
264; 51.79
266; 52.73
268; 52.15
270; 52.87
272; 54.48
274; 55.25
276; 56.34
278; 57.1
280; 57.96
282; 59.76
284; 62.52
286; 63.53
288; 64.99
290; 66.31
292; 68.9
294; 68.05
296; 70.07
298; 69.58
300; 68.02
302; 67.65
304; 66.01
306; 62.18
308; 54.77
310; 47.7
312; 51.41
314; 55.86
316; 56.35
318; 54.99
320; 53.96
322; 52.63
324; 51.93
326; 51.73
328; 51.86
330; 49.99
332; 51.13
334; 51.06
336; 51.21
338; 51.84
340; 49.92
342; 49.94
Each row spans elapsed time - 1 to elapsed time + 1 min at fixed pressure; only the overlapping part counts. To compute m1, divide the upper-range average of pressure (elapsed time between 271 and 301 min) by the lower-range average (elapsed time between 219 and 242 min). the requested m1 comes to 1.3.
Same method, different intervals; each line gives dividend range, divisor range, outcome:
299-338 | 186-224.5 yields 1.58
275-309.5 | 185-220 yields 1.87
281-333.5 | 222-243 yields 1.18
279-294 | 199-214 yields 2.43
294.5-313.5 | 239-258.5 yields 1.20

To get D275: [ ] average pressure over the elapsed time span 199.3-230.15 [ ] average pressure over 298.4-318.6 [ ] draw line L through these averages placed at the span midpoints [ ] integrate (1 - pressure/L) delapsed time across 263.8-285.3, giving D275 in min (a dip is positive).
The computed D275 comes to -2.3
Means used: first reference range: 35.9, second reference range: 58.9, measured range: 56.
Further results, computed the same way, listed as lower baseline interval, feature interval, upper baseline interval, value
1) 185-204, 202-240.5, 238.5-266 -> 2.9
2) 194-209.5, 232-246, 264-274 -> -3.2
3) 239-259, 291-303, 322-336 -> -4.0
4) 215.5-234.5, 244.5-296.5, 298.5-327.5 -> -4.5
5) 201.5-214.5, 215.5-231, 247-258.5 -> -4.9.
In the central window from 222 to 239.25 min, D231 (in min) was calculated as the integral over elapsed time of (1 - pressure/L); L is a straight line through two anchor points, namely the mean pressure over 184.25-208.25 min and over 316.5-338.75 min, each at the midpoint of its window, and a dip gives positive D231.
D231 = -4.8 min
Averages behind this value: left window 34.5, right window 52.1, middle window 50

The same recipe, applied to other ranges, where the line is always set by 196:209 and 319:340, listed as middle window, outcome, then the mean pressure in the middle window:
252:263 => -4.30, 51.7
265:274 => -3.11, 53.3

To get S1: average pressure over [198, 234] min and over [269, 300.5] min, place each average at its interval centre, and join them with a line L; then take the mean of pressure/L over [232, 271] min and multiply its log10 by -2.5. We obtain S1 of -0.04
